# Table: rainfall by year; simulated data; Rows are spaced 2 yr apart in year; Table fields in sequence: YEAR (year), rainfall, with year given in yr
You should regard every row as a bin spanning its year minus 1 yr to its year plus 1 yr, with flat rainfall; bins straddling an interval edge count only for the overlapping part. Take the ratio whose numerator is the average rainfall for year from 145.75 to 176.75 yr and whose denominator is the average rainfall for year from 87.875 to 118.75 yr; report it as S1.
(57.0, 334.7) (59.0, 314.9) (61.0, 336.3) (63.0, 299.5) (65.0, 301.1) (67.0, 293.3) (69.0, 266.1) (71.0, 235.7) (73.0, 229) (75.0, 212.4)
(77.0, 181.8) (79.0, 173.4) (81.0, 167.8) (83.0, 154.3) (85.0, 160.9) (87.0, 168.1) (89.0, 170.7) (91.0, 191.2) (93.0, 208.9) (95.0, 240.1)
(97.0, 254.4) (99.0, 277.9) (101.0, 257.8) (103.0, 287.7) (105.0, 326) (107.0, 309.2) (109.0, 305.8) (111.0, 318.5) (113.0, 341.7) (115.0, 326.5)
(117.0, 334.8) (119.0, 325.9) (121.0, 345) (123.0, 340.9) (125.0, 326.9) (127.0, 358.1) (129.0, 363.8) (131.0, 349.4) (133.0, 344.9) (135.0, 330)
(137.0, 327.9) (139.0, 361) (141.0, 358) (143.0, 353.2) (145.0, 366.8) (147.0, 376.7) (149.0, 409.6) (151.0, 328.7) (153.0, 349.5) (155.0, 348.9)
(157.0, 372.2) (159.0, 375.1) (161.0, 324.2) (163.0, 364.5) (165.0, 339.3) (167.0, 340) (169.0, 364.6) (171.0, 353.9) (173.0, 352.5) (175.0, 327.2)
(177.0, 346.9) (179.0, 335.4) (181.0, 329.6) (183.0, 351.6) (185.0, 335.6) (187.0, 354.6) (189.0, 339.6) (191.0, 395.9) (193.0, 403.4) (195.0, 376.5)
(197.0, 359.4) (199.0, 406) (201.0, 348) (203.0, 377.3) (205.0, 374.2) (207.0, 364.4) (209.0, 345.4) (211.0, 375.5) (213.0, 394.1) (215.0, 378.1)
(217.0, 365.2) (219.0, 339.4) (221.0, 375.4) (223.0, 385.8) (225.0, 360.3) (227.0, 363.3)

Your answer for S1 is 1.3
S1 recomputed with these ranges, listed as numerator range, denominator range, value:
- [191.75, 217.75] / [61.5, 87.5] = 1.69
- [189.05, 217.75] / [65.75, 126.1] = 1.45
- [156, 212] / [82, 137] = 1.25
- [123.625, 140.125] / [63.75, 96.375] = 1.64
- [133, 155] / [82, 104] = 1.65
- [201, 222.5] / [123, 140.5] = 1.07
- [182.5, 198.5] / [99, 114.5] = 1.20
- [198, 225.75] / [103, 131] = 1.12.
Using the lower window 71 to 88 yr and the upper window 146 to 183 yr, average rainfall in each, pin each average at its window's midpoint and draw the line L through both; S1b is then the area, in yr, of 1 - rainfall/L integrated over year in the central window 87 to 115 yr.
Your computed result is -4.7 yr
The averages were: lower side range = 184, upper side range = 352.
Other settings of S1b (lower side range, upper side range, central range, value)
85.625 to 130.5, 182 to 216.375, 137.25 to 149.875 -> -1.9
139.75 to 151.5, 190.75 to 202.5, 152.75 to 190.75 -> 2.6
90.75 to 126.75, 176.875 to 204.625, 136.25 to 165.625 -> -2.3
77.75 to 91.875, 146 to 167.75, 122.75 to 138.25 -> -3.0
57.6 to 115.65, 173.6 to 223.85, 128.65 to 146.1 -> -2.8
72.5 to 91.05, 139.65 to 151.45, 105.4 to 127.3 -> -3.8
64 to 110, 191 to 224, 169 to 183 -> -0.3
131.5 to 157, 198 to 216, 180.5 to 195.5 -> 0.3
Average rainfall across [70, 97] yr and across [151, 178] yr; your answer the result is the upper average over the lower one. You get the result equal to 1.8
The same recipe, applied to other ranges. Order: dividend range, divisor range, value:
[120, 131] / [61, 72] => 1.22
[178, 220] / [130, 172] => 1.03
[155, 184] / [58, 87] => 1.48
